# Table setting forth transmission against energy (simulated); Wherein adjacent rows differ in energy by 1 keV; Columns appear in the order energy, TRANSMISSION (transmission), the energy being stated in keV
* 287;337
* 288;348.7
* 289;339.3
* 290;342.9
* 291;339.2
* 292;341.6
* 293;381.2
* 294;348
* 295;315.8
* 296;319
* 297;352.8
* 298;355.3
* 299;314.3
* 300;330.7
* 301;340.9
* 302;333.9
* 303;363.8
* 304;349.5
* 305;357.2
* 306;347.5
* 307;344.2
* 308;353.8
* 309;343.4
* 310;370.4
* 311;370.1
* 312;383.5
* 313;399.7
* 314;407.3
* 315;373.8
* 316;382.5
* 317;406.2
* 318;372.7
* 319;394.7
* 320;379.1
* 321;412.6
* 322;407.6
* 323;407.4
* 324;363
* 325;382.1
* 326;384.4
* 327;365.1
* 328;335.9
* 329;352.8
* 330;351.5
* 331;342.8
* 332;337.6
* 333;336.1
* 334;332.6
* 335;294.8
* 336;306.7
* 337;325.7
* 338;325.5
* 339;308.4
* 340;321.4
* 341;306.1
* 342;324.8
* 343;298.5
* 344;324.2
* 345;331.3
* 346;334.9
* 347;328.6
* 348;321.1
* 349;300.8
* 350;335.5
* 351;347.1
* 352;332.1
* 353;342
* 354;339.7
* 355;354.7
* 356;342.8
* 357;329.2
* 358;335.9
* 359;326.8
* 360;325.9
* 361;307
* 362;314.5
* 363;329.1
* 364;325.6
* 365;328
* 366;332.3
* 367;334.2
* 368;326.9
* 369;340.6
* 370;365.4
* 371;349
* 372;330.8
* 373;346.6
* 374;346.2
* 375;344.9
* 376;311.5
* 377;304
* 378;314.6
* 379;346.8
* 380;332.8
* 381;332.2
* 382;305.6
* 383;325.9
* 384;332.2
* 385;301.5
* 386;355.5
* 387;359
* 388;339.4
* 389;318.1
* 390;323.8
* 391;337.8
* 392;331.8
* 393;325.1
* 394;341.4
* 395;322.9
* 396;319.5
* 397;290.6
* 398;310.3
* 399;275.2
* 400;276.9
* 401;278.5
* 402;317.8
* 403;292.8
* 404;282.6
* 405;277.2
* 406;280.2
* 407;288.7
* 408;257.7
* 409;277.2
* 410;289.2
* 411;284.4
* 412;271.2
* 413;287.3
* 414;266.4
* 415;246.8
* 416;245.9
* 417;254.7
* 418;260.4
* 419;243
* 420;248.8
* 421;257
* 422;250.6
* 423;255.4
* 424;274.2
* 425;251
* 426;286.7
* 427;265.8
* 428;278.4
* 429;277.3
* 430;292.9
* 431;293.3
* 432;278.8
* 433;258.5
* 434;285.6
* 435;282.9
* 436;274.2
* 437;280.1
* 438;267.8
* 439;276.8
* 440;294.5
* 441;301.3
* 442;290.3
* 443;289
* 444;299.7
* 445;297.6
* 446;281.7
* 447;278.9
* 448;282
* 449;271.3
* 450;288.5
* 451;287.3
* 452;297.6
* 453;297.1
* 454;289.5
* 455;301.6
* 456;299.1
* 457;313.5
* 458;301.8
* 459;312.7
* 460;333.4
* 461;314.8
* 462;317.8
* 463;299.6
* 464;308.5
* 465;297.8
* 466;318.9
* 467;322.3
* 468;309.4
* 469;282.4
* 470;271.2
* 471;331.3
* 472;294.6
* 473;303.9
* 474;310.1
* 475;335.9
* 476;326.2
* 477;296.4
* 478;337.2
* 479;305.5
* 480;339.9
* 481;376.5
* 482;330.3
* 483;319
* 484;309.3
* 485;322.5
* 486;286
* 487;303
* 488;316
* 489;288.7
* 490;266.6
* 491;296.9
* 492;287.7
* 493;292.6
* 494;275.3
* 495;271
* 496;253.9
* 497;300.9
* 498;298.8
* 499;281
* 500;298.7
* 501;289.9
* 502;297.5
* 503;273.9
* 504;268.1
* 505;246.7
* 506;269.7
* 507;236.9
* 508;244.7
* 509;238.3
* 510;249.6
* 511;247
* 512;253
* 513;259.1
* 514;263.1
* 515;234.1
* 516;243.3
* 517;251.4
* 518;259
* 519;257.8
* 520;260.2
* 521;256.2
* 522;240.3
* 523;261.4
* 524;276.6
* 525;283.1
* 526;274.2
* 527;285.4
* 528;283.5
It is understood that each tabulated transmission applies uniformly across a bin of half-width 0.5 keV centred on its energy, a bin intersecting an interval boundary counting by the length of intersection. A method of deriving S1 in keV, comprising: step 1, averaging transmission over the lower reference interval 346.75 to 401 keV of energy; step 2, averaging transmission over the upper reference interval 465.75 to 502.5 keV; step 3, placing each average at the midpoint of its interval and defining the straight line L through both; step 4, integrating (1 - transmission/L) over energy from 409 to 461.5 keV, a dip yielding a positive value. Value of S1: 5.6 keV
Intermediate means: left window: 328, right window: 304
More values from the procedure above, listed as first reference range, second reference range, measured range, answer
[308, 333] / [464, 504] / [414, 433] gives 3.7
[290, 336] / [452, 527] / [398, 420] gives 3.2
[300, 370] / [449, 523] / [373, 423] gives 3.6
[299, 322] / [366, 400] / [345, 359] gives 0.5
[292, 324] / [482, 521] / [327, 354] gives 1.7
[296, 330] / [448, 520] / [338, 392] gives 2.2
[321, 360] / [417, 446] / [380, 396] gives -1.3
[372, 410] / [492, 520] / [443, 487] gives -3.8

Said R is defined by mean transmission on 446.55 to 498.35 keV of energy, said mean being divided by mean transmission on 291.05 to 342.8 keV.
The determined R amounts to 0.86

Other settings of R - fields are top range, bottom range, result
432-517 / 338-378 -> 0.88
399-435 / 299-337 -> 0.75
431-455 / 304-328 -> 0.76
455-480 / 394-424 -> 1.12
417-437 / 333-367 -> 0.83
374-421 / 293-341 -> 0.85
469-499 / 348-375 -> 0.91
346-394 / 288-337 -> 0.93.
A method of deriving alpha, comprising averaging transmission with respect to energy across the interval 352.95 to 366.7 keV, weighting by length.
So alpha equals 331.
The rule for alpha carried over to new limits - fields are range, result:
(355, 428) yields 306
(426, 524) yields 288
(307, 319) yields 378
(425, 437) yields 278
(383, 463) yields 291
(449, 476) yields 305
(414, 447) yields 273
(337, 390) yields 329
